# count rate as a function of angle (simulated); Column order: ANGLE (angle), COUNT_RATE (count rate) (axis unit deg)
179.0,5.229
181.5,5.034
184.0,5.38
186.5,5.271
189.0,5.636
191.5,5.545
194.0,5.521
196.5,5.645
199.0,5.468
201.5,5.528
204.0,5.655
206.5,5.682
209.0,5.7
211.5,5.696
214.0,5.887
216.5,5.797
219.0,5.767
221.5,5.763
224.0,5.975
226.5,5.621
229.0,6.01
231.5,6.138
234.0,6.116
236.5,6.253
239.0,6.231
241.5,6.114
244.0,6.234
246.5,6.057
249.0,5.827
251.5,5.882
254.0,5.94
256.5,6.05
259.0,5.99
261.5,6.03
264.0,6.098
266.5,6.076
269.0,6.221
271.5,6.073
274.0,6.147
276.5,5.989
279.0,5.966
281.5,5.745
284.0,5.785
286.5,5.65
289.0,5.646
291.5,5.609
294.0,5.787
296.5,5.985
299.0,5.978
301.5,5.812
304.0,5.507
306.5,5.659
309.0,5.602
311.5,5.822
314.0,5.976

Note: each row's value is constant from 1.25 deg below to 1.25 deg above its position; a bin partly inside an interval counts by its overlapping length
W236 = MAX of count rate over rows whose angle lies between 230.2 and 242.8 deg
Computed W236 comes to 6.253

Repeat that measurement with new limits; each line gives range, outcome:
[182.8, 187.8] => 5.38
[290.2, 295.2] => 5.787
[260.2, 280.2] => 6.221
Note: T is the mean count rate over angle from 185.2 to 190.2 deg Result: 5.45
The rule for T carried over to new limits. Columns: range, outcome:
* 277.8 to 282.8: 5.85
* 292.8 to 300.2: 5.92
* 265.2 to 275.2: 6.13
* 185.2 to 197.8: 5.52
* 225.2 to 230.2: 5.82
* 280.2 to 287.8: 5.73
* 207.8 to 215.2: 5.76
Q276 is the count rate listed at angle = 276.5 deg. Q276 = 5.989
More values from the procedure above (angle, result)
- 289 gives 5.646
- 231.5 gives 6.138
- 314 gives 5.976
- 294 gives 5.787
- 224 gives 5.975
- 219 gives 5.767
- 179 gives 5.229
